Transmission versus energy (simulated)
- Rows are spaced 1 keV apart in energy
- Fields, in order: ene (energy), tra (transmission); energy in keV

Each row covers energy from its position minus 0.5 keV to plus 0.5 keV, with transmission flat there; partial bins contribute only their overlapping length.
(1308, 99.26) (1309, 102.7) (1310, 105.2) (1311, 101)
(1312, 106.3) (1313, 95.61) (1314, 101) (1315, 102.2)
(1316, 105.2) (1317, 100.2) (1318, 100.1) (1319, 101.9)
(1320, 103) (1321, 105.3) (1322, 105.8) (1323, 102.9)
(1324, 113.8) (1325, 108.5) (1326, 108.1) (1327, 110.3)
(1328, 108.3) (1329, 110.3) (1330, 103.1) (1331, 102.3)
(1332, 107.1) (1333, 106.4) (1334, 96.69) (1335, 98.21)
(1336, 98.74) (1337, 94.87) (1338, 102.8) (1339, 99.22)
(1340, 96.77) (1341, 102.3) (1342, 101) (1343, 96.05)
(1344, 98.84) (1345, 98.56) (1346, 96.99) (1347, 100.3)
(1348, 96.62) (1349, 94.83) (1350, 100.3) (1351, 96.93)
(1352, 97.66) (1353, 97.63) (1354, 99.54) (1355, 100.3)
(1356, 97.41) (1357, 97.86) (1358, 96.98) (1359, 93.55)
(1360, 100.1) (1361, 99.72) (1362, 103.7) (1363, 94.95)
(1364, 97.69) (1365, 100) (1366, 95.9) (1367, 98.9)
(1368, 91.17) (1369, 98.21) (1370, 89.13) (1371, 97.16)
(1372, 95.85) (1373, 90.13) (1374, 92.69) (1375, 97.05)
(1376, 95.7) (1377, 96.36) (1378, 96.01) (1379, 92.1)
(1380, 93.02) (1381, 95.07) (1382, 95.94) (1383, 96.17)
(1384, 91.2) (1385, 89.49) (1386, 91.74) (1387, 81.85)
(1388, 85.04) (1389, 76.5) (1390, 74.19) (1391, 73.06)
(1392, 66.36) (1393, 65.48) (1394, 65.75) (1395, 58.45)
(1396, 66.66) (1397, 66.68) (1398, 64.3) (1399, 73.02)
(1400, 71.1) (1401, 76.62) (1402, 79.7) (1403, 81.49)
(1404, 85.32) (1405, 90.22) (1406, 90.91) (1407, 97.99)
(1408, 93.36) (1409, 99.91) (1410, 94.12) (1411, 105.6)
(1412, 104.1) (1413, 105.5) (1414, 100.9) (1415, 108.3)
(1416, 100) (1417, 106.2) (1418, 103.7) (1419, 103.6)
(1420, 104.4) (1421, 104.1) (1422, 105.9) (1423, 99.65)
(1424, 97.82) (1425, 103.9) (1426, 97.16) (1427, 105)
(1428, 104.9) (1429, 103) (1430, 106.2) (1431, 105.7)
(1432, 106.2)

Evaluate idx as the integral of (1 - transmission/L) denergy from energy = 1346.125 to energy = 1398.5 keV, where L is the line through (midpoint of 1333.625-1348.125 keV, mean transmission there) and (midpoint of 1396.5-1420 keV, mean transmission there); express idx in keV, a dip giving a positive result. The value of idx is 2.9 keV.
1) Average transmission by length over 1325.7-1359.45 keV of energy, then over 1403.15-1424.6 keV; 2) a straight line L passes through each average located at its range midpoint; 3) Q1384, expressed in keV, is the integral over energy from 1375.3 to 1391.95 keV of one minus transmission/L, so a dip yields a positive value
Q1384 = 1.9 keV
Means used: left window 100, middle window 88.5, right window 99.8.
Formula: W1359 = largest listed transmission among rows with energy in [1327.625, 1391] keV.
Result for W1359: 110.3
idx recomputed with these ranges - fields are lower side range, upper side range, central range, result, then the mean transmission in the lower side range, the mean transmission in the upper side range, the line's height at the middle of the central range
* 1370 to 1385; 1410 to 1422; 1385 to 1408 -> 5.1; 94.3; 104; 99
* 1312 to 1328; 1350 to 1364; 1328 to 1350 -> 0.2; 104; 98.2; 101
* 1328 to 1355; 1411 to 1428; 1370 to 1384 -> 1.0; 99.9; 103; 101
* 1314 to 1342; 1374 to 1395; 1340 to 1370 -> -1.0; 103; 85.4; 94.8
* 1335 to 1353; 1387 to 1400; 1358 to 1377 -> -2.5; 98.4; 70.2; 85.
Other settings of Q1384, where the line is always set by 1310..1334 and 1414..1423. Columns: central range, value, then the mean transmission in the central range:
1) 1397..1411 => 2.63 keV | 84.6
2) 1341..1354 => 0.78 keV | 98.2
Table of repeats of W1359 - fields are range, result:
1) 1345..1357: 100.3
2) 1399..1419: 108.3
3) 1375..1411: 105.6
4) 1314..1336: 113.8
